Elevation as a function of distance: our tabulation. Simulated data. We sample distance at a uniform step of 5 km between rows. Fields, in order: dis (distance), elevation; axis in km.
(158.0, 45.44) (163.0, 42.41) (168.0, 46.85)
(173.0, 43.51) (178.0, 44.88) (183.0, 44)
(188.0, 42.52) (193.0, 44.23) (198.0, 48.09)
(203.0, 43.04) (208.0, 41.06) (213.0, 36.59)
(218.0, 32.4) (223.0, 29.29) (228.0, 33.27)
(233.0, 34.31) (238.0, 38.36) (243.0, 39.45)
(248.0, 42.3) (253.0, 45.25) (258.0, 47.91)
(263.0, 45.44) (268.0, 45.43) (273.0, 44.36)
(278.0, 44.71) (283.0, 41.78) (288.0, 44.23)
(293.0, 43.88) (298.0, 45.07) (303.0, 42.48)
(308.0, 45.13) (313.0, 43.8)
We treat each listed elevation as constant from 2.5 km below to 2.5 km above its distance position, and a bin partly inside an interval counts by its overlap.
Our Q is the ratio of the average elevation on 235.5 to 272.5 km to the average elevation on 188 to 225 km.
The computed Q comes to 1.10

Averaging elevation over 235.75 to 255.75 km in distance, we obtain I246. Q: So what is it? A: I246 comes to 41.5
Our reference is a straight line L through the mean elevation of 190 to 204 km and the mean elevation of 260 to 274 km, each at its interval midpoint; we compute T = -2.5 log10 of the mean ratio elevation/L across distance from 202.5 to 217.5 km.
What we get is 0.167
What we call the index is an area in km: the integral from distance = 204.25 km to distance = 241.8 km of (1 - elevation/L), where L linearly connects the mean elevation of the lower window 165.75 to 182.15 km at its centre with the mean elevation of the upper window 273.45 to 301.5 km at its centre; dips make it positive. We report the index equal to 7.6 km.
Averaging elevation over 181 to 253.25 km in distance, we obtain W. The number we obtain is 39.4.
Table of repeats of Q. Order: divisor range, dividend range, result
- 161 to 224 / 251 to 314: 1.07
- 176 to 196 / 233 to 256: 0.93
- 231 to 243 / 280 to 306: 1.17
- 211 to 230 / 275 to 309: 1.34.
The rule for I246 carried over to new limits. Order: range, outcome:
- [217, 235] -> 32.3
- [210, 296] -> 40.6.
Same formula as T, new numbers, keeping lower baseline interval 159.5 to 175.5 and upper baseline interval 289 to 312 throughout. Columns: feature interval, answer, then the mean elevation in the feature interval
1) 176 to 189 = 0.010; 43.9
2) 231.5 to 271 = 0.042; 42.5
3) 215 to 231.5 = 0.353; 32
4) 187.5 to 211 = 0.013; 43.7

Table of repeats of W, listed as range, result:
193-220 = 40.8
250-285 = 45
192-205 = 45.3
